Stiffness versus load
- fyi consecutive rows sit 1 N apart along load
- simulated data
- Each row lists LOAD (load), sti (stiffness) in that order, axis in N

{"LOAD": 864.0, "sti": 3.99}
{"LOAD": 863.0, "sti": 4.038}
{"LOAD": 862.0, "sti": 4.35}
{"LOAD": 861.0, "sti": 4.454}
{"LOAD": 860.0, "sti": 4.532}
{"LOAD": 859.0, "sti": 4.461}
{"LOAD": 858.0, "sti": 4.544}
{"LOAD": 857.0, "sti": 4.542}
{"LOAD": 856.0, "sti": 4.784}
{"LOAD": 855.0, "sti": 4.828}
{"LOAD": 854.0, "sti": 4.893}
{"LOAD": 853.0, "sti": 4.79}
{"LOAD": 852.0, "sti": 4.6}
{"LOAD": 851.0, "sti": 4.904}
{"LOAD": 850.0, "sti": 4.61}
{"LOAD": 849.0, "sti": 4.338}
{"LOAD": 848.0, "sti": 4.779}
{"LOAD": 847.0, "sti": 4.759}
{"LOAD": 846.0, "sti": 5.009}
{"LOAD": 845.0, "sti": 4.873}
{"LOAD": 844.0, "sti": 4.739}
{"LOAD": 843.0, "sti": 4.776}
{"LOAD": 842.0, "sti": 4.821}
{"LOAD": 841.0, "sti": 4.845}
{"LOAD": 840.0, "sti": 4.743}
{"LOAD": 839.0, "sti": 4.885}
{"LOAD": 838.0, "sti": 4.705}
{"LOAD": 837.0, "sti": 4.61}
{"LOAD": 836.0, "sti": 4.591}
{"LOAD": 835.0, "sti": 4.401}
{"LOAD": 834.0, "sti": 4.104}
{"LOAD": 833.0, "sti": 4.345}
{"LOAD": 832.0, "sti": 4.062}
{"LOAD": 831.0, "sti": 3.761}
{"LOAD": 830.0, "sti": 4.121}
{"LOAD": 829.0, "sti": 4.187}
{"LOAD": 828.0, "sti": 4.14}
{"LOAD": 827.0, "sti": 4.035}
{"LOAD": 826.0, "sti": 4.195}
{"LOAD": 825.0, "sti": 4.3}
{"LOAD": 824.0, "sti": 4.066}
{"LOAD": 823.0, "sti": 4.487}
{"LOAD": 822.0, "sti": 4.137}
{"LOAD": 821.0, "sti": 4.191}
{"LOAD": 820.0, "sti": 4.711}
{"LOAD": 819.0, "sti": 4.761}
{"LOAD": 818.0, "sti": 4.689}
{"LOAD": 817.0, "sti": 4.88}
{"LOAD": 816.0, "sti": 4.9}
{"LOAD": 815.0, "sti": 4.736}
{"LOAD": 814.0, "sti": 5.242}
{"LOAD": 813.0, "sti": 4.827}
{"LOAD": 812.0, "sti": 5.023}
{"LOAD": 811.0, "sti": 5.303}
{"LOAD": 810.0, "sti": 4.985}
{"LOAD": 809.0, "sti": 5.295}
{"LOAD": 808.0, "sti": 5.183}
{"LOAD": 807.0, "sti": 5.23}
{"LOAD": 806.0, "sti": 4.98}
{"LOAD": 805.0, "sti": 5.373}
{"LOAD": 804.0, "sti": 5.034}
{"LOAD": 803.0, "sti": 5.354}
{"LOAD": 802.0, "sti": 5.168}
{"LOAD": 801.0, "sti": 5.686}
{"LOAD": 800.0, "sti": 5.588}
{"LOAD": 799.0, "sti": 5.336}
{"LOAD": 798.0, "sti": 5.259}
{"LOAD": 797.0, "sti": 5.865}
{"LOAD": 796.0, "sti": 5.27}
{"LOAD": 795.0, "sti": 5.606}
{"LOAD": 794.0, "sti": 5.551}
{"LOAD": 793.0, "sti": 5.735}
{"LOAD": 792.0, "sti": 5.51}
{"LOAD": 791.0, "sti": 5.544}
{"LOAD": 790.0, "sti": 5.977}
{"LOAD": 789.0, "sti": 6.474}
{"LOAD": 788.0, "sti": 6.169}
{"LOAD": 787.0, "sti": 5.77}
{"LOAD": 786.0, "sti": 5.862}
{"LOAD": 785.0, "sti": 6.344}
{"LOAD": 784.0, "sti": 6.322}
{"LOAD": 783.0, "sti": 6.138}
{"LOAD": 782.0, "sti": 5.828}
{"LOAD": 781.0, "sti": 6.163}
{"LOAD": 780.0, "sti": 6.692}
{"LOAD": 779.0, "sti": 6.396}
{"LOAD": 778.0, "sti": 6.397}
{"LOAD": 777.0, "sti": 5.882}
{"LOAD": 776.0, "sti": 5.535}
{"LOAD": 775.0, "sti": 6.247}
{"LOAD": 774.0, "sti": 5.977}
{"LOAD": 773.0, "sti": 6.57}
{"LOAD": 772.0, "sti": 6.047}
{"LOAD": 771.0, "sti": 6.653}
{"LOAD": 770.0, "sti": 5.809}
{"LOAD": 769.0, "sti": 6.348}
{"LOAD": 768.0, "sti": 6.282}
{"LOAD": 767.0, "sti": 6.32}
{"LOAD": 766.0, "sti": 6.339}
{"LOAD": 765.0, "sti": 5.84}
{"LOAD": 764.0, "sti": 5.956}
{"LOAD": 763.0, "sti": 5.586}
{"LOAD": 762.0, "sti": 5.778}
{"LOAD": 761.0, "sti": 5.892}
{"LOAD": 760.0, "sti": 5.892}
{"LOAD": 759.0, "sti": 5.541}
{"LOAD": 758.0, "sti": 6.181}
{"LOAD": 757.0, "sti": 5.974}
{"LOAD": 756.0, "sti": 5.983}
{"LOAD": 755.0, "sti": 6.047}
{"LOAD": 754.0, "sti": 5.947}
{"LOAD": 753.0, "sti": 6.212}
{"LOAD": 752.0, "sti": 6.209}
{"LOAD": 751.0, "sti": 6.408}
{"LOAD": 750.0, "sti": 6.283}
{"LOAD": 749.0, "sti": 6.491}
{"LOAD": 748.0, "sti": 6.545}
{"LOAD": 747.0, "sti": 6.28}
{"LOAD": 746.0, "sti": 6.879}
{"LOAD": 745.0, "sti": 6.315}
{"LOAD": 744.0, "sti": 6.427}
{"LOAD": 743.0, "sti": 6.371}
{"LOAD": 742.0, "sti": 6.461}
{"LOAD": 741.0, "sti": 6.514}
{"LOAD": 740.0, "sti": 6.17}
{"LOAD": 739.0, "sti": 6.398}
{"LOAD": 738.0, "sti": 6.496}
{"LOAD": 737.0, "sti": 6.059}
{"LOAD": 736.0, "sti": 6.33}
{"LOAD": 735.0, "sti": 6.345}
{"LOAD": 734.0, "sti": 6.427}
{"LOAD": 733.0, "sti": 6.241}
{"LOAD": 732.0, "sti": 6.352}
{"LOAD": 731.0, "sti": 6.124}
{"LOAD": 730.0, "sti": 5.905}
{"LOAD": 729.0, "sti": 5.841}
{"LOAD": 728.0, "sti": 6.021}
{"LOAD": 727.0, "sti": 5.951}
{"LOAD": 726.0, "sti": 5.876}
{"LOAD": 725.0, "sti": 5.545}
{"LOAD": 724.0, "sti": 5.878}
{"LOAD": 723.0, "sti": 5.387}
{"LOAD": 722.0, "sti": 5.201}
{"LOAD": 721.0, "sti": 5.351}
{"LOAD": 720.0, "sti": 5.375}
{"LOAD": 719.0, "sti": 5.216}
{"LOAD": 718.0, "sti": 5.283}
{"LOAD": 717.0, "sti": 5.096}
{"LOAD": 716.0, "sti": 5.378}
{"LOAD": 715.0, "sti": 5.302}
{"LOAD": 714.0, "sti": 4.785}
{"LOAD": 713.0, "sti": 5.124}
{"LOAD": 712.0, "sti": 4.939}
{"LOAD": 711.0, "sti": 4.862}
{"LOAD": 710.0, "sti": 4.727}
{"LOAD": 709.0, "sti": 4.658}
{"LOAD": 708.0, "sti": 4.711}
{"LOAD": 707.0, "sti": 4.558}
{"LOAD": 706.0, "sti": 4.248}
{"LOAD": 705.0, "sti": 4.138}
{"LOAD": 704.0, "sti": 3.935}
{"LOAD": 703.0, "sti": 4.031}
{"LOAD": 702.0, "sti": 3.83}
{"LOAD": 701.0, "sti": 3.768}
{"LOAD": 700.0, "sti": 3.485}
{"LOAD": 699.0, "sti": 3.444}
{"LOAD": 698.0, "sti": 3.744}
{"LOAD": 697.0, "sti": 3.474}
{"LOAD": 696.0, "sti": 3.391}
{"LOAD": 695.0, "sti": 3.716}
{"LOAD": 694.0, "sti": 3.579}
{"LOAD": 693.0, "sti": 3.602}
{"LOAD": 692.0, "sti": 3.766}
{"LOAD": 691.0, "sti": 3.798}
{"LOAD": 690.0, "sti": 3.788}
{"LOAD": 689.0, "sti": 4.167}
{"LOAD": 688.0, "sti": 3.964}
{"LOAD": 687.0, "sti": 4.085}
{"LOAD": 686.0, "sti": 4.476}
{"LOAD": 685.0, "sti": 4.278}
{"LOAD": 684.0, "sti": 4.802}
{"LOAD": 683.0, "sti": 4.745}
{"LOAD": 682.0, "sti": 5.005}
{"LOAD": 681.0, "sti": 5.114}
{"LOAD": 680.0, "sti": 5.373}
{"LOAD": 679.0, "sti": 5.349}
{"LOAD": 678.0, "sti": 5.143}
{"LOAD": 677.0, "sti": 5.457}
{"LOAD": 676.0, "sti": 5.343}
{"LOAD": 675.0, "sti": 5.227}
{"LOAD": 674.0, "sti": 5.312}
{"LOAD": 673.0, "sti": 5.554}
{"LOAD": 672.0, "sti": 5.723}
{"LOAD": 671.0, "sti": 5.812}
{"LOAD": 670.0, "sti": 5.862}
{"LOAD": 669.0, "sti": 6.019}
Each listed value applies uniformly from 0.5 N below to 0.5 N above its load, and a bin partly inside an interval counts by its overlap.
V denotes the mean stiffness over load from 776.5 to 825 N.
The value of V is 5.4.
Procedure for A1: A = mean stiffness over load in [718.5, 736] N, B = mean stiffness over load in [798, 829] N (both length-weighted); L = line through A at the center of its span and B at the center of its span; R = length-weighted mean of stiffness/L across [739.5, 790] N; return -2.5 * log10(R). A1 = -0.14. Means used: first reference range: 5.84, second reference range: 4.86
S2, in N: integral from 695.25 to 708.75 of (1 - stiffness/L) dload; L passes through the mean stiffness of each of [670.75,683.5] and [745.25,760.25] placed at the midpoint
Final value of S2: 4.1 N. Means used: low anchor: 5.31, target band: 3.91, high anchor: 6.2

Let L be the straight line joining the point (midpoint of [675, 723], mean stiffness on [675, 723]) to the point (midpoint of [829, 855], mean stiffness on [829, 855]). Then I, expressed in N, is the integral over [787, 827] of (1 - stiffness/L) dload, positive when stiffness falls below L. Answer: -4.9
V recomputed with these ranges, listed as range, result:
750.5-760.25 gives 6.04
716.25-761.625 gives 6.03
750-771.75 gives 6.06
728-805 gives 6.04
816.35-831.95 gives 4.31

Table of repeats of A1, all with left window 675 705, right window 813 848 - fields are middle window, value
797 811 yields -0.181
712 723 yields -0.208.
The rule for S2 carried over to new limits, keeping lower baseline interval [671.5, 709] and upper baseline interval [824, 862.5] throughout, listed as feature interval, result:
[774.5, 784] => -3.6 N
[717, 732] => -4.2 N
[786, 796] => -2.9 N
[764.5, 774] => -3.8 N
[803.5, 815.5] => -1.6 N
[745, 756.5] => -4.8 N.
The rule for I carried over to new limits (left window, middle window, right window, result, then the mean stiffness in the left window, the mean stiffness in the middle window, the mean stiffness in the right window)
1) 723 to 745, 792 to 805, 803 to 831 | -1.1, 6.16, 5.45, 4.7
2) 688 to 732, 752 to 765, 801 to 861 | -3.4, 4.69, 5.92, 4.69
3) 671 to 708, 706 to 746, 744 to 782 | -3.0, 4.4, 5.69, 6.16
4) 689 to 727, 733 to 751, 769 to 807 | -4.6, 4.53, 6.4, 5.84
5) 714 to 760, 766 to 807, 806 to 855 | -4.6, 6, 5.87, 4.64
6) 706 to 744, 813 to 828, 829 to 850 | 0.7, 5.65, 4.52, 4.56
